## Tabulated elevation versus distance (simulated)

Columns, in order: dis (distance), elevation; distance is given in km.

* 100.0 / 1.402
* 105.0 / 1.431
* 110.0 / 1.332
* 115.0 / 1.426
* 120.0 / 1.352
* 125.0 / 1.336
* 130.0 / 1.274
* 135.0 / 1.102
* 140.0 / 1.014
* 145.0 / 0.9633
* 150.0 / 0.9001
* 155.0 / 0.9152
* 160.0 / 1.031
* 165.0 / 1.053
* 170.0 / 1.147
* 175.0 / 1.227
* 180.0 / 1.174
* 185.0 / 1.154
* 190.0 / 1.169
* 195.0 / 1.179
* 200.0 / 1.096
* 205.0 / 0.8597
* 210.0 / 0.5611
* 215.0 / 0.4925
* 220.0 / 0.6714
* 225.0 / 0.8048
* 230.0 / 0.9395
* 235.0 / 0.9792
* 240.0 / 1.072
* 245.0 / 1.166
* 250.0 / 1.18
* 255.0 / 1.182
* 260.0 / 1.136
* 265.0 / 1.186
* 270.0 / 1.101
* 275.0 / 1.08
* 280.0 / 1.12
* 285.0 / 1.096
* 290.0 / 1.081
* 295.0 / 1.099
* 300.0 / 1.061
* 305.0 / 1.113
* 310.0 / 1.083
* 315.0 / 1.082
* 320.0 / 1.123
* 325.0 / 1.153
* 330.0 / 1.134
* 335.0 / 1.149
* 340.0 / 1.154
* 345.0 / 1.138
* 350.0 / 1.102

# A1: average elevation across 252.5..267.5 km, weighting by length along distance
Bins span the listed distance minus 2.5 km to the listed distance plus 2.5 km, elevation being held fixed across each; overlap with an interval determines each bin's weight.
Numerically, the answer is 1.17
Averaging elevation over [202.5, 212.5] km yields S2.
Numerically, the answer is 0.71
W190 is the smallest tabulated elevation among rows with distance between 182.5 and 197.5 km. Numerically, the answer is 1.154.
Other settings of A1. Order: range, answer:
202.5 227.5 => 0.678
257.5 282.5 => 1.12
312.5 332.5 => 1.12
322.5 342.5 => 1.15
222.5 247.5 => 0.992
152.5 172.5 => 1.04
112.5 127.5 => 1.37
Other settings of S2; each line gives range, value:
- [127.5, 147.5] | 1.09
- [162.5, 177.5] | 1.14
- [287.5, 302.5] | 1.08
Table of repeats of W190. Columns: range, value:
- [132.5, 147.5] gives 0.9633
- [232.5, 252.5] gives 0.9792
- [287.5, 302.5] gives 1.061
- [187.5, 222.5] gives 0.4925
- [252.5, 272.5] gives 1.101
